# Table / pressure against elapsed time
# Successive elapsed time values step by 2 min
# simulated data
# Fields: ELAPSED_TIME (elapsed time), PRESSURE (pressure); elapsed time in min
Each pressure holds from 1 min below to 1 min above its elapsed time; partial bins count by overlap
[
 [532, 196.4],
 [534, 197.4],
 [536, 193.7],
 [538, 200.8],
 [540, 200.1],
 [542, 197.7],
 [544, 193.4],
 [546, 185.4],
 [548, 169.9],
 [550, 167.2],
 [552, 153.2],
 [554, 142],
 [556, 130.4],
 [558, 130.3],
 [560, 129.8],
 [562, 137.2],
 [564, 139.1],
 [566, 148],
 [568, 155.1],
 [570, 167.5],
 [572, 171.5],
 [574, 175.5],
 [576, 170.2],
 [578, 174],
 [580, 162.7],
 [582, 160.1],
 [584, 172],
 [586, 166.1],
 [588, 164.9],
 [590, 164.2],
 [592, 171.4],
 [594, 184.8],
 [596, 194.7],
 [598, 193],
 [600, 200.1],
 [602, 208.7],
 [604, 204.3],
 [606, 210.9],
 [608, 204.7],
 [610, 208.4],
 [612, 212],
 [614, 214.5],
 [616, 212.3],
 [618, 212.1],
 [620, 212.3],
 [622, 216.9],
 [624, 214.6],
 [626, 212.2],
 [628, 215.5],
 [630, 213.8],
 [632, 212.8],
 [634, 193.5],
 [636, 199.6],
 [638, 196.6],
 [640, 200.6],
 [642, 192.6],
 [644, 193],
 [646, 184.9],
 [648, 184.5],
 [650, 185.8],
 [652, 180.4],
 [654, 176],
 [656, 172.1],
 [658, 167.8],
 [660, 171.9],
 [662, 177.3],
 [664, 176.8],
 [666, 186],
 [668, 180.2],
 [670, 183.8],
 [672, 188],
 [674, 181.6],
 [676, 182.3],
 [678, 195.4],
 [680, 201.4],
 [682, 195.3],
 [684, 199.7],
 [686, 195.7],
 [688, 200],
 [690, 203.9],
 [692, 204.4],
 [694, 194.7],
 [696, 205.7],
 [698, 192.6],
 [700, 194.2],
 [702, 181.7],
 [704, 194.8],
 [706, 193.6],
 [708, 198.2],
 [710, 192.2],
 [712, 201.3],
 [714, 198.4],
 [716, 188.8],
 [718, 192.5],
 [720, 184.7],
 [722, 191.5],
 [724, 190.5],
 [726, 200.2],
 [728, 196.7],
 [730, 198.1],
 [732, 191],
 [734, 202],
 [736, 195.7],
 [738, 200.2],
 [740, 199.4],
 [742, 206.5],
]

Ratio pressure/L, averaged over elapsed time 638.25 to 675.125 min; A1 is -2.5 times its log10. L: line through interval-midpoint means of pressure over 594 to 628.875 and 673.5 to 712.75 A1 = 0.10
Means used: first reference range 208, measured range 183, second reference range 196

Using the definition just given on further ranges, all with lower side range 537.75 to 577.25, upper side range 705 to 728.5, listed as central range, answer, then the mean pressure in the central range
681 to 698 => -0.061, 199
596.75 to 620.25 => -0.200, 207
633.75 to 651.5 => -0.074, 192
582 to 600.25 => -0.049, 177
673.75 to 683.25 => -0.033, 192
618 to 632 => -0.213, 214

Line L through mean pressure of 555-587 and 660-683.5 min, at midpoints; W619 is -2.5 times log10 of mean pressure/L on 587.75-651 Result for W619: -0.18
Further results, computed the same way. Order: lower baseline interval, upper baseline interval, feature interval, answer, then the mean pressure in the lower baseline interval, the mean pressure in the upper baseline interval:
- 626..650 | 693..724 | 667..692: 0.017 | 199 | 194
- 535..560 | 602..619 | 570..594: 0.137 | 170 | 210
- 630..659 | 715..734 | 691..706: -0.019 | 189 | 193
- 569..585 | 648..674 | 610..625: -0.221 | 169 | 179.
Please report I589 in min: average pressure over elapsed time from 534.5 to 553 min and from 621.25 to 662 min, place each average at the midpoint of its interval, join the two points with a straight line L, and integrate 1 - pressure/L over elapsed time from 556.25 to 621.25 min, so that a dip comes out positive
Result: 3.6 min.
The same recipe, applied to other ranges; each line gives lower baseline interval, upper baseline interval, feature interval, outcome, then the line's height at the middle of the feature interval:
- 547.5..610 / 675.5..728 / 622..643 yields -2.94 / 181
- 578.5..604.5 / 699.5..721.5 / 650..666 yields 0.95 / 187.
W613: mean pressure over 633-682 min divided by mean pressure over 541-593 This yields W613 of 1.15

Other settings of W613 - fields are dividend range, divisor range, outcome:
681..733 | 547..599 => 1.21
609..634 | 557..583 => 1.37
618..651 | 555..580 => 1.32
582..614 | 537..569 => 1.18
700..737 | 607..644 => 0.93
